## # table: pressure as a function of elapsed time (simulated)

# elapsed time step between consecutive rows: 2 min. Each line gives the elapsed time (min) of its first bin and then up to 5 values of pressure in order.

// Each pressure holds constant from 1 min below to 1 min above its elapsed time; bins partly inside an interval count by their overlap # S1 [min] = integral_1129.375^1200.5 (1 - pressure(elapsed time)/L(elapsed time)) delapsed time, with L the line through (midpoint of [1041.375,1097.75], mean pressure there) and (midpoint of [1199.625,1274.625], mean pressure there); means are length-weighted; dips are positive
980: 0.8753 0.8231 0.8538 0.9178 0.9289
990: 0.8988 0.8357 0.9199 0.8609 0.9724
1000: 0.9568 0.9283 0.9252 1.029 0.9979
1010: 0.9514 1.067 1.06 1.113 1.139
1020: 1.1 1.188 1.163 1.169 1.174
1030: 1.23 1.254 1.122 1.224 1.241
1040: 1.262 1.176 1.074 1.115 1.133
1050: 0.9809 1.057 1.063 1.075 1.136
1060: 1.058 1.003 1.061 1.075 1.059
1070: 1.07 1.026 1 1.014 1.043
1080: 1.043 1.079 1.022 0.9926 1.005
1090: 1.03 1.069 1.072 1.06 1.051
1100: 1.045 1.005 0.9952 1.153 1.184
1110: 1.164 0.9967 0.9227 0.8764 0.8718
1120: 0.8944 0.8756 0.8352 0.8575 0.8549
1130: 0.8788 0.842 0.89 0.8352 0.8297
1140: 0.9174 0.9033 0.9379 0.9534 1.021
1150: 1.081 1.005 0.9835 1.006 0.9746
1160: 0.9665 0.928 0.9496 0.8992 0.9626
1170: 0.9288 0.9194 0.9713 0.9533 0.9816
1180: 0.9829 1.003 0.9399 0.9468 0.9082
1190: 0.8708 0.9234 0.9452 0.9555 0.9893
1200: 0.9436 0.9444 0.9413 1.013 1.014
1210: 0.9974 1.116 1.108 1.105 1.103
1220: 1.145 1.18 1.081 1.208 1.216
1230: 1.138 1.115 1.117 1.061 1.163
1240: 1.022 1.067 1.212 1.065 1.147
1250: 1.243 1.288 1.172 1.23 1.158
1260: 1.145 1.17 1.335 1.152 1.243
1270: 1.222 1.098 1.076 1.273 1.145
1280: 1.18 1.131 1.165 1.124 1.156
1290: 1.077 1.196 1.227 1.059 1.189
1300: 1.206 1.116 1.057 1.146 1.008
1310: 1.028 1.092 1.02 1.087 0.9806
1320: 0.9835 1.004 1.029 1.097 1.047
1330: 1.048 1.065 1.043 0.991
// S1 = 10.0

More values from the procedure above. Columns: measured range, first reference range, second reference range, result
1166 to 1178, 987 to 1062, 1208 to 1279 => 1.90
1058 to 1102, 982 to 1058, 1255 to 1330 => 1.16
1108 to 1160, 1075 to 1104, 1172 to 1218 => 4.05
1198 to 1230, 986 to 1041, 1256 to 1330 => 0.93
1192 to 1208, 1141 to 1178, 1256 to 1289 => 1.19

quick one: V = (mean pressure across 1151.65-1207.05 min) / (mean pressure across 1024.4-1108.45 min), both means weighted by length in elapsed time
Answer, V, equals 0.88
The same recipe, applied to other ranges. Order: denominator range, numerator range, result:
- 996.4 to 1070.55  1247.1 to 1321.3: 1.05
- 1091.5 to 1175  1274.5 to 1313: 1.18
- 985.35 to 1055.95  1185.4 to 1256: 1.01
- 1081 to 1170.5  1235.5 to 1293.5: 1.20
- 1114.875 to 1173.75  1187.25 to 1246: 1.15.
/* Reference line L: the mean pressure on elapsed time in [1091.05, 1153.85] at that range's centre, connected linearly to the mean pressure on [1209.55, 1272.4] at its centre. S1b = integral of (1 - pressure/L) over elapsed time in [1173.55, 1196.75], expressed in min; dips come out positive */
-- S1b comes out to 2.5 min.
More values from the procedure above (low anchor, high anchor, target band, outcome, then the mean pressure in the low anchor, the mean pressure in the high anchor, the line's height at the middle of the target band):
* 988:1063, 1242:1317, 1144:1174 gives 3.87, 1.07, 1.15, 1.11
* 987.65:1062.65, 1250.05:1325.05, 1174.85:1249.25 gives 4.83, 1.07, 1.14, 1.12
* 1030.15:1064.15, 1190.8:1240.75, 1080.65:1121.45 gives 3.00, 1.12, 1.06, 1.1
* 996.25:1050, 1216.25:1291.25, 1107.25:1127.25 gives 3.20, 1.1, 1.16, 1.12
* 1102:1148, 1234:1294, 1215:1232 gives -0.76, 0.934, 1.16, 1.1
